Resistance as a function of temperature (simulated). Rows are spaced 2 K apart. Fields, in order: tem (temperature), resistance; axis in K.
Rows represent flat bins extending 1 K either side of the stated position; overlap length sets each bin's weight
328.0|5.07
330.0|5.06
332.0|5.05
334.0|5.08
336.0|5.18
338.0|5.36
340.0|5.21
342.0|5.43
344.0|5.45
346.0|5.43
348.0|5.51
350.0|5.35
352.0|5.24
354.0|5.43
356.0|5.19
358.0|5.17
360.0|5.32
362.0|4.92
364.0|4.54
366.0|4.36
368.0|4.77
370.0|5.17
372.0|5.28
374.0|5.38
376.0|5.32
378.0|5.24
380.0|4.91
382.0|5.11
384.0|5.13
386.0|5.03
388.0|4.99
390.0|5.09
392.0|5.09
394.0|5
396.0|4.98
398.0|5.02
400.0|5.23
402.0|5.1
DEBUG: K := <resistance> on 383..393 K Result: 5.07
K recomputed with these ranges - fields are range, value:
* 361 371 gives 4.75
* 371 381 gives 5.23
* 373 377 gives 5.35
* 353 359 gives 5.26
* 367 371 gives 4.97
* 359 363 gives 5.12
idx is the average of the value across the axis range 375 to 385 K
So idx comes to 5.14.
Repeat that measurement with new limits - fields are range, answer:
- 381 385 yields 5.12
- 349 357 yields 5.3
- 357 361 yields 5.25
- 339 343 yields 5.32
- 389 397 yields 5.04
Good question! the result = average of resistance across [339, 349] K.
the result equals 5.41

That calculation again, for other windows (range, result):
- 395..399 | 5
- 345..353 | 5.38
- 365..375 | 4.99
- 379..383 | 5.01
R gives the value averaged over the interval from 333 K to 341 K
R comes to 5.21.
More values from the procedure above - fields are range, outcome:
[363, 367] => 4.45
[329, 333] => 5.05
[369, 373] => 5.22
